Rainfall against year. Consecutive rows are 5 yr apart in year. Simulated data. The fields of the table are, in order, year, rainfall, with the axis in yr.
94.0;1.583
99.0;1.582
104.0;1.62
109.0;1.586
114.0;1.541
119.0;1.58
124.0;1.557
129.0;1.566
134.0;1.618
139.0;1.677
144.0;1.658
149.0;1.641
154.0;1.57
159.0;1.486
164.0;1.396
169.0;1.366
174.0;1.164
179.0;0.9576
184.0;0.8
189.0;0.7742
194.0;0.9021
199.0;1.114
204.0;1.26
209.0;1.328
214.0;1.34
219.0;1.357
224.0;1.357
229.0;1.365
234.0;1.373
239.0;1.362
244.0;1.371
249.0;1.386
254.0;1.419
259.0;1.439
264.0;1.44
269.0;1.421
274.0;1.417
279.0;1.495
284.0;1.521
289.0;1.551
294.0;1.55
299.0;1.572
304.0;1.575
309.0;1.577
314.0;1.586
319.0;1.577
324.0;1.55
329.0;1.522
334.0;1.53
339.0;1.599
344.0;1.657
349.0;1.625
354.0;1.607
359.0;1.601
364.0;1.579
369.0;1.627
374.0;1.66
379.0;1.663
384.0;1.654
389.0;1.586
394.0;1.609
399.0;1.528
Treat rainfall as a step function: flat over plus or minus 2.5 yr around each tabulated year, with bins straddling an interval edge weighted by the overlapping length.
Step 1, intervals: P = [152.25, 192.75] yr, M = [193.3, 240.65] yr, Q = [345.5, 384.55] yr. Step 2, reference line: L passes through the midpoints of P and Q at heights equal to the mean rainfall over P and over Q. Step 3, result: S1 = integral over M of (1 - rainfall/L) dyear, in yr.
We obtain -0.3 yr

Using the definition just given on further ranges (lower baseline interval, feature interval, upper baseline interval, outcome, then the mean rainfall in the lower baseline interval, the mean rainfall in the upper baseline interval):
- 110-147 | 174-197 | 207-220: 8.5 yr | 1.6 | 1.34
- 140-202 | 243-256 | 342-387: 0.1 yr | 1.25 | 1.63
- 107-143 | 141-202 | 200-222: 8.8 yr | 1.59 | 1.31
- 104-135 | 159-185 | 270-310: 6.2 yr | 1.58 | 1.53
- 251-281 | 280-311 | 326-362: -1.2 yr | 1.44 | 1.59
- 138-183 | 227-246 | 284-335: 1.5 yr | 1.41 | 1.56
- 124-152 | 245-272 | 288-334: 2.8 yr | 1.62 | 1.56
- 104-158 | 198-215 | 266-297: 3.1 yr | 1.6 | 1.49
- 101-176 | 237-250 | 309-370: 1.6 yr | 1.54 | 1.59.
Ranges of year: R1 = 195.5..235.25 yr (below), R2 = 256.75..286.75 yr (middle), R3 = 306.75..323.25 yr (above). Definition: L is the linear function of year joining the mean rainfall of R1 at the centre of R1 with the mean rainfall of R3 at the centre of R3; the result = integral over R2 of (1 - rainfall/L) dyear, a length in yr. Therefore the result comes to 0.0 yr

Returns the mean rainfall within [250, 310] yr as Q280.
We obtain 1.49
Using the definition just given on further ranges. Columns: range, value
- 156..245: 1.23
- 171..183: 1.04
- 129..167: 1.57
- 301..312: 1.58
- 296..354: 1.58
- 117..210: 1.34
